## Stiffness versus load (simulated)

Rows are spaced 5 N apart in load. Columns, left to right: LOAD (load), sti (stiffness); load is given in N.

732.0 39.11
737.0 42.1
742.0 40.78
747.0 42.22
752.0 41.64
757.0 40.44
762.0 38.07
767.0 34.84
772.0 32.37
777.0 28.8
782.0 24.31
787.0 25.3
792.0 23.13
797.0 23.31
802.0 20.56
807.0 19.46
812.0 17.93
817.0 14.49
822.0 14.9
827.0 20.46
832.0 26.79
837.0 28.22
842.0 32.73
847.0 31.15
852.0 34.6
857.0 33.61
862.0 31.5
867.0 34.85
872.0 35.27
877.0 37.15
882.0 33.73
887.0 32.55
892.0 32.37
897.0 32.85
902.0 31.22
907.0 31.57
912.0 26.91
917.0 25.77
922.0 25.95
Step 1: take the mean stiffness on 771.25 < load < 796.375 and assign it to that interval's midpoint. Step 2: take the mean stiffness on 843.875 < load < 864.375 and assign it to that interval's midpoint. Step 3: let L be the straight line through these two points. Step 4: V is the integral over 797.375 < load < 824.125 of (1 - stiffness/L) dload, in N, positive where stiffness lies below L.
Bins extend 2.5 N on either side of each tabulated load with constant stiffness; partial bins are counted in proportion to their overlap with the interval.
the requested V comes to 9.9 N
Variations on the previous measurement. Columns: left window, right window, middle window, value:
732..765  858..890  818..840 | 8.53 N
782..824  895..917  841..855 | -4.78 N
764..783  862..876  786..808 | 6.48 N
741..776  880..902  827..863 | 4.21 N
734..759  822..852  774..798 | 6.85 N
